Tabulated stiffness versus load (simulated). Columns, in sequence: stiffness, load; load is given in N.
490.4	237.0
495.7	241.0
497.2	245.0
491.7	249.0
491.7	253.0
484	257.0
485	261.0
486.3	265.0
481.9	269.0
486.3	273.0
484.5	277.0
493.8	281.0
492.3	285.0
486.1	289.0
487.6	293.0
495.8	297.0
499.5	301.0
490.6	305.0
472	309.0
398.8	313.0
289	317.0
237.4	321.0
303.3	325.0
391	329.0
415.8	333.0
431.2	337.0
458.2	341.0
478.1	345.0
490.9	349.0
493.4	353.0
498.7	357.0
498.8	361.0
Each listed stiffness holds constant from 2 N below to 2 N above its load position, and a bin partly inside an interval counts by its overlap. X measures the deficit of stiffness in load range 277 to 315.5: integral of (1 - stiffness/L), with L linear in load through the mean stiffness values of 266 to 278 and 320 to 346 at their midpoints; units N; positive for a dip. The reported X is -2.6 N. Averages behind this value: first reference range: 484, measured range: 477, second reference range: 390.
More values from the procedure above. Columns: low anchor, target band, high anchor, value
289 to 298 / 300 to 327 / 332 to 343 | 5.1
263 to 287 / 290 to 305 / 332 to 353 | -0.5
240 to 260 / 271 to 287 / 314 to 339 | -1.9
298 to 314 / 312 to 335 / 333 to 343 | 5.9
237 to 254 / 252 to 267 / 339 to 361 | 0.2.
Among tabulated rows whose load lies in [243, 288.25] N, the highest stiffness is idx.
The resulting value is 497.2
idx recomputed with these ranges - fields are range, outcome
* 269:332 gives 499.5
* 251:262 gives 491.7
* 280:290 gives 493.8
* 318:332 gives 391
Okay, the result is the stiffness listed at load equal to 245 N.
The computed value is 497.2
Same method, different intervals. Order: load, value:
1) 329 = 391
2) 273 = 486.3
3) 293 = 487.6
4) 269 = 481.9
